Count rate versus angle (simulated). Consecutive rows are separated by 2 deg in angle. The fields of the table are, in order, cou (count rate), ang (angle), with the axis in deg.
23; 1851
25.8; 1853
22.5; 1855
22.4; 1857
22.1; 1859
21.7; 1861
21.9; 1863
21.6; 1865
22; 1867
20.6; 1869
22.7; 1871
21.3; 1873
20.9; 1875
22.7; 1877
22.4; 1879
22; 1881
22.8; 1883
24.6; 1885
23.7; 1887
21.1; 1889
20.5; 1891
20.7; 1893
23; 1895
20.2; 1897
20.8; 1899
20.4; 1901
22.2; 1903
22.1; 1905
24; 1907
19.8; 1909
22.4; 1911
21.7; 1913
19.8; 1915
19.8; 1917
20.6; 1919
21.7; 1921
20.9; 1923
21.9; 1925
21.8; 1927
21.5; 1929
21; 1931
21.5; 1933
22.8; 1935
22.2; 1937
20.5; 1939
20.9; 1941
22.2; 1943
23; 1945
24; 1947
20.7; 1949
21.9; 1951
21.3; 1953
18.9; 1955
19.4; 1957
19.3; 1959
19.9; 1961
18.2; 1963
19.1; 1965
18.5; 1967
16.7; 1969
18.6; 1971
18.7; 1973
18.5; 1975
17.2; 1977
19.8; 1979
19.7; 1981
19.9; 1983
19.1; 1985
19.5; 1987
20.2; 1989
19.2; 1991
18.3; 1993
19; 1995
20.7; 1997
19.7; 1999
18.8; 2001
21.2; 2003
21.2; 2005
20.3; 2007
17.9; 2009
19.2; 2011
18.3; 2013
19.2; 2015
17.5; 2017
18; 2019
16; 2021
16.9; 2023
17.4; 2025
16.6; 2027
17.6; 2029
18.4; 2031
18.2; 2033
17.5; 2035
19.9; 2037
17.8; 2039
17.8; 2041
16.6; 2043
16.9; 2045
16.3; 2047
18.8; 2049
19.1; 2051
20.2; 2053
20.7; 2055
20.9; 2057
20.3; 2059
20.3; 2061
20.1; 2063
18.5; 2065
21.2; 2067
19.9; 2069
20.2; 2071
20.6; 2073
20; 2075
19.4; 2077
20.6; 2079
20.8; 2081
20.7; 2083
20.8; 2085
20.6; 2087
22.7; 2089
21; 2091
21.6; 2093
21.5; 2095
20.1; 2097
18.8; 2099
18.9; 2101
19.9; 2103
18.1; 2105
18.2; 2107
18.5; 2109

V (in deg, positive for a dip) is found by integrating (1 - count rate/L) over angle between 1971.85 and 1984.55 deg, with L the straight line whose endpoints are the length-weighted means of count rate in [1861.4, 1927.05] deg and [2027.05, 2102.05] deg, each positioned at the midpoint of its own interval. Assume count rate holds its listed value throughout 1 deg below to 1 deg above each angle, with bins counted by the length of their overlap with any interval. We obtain 1.02 deg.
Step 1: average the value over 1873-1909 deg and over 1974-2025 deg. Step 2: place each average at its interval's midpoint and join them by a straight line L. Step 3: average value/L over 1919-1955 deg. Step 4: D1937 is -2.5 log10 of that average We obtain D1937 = -0.05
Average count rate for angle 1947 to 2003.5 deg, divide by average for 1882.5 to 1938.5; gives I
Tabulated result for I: 0.90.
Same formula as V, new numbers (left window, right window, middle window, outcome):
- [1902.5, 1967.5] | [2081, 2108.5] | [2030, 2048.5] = 2.5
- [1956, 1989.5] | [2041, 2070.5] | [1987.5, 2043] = 1.4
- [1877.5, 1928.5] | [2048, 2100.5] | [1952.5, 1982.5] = 3.2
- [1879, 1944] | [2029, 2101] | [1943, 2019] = 4.3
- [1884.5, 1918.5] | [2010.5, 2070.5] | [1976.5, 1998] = 0.3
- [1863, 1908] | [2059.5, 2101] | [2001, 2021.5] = 2.0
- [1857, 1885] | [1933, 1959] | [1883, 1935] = 0.4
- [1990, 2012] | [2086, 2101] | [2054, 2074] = 0.1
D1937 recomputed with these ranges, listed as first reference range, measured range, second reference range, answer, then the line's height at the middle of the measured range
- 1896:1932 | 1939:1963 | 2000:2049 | -0.036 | 20.2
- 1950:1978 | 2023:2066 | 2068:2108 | 0.072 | 19.8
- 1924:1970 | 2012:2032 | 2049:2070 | 0.155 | 20.3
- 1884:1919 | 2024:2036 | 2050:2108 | 0.168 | 20.6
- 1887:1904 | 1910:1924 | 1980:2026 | -0.009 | 20.8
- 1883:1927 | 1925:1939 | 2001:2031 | -0.048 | 20.8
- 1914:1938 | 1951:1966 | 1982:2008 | 0.053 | 20.6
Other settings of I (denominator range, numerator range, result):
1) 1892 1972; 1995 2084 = 0.91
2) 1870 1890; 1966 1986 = 0.83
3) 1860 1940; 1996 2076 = 0.87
